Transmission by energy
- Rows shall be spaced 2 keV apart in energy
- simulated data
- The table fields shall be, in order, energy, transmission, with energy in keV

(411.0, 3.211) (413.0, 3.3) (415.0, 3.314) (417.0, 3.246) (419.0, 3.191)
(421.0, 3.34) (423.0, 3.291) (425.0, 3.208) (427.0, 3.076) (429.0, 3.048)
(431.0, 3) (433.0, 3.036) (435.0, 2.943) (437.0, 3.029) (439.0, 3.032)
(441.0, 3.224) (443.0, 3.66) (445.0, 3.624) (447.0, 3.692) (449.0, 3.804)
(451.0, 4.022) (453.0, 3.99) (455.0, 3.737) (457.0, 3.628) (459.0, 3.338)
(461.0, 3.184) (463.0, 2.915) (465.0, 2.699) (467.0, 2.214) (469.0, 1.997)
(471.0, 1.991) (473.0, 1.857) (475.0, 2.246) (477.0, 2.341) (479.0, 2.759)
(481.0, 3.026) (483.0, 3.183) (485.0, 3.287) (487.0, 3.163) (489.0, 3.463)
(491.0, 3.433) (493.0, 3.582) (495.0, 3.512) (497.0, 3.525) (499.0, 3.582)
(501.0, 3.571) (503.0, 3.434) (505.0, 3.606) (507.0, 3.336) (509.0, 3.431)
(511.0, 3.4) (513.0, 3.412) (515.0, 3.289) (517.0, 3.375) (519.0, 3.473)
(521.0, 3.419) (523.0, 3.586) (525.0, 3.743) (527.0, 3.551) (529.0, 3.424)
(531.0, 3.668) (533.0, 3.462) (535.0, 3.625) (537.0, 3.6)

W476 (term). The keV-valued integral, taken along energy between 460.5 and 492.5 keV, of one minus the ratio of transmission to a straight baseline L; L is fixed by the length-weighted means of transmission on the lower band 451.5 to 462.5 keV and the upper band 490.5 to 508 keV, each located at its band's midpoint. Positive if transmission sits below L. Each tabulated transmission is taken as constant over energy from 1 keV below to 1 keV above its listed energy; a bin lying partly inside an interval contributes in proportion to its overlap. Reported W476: 7.22 keV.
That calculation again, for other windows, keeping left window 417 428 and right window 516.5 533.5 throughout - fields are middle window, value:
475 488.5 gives 1.9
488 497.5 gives -0.2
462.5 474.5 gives 4.0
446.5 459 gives -1.8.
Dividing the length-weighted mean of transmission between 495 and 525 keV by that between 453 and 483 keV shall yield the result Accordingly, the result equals 1.3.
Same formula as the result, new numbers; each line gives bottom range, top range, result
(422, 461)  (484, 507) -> 1.02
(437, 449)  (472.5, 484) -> 0.76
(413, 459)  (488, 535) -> 1.04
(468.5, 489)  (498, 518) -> 1.30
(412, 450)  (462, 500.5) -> 0.89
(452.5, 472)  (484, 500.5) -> 1.17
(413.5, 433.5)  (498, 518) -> 1.08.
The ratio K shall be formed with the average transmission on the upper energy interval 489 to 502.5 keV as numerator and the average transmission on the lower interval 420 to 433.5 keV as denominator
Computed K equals 1.12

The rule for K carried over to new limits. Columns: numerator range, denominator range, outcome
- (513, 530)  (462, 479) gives 1.51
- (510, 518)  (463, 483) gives 1.39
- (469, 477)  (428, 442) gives 0.68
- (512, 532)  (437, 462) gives 0.98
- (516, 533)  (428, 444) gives 1.13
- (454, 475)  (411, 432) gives 0.85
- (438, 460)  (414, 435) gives 1.14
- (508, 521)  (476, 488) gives 1.15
